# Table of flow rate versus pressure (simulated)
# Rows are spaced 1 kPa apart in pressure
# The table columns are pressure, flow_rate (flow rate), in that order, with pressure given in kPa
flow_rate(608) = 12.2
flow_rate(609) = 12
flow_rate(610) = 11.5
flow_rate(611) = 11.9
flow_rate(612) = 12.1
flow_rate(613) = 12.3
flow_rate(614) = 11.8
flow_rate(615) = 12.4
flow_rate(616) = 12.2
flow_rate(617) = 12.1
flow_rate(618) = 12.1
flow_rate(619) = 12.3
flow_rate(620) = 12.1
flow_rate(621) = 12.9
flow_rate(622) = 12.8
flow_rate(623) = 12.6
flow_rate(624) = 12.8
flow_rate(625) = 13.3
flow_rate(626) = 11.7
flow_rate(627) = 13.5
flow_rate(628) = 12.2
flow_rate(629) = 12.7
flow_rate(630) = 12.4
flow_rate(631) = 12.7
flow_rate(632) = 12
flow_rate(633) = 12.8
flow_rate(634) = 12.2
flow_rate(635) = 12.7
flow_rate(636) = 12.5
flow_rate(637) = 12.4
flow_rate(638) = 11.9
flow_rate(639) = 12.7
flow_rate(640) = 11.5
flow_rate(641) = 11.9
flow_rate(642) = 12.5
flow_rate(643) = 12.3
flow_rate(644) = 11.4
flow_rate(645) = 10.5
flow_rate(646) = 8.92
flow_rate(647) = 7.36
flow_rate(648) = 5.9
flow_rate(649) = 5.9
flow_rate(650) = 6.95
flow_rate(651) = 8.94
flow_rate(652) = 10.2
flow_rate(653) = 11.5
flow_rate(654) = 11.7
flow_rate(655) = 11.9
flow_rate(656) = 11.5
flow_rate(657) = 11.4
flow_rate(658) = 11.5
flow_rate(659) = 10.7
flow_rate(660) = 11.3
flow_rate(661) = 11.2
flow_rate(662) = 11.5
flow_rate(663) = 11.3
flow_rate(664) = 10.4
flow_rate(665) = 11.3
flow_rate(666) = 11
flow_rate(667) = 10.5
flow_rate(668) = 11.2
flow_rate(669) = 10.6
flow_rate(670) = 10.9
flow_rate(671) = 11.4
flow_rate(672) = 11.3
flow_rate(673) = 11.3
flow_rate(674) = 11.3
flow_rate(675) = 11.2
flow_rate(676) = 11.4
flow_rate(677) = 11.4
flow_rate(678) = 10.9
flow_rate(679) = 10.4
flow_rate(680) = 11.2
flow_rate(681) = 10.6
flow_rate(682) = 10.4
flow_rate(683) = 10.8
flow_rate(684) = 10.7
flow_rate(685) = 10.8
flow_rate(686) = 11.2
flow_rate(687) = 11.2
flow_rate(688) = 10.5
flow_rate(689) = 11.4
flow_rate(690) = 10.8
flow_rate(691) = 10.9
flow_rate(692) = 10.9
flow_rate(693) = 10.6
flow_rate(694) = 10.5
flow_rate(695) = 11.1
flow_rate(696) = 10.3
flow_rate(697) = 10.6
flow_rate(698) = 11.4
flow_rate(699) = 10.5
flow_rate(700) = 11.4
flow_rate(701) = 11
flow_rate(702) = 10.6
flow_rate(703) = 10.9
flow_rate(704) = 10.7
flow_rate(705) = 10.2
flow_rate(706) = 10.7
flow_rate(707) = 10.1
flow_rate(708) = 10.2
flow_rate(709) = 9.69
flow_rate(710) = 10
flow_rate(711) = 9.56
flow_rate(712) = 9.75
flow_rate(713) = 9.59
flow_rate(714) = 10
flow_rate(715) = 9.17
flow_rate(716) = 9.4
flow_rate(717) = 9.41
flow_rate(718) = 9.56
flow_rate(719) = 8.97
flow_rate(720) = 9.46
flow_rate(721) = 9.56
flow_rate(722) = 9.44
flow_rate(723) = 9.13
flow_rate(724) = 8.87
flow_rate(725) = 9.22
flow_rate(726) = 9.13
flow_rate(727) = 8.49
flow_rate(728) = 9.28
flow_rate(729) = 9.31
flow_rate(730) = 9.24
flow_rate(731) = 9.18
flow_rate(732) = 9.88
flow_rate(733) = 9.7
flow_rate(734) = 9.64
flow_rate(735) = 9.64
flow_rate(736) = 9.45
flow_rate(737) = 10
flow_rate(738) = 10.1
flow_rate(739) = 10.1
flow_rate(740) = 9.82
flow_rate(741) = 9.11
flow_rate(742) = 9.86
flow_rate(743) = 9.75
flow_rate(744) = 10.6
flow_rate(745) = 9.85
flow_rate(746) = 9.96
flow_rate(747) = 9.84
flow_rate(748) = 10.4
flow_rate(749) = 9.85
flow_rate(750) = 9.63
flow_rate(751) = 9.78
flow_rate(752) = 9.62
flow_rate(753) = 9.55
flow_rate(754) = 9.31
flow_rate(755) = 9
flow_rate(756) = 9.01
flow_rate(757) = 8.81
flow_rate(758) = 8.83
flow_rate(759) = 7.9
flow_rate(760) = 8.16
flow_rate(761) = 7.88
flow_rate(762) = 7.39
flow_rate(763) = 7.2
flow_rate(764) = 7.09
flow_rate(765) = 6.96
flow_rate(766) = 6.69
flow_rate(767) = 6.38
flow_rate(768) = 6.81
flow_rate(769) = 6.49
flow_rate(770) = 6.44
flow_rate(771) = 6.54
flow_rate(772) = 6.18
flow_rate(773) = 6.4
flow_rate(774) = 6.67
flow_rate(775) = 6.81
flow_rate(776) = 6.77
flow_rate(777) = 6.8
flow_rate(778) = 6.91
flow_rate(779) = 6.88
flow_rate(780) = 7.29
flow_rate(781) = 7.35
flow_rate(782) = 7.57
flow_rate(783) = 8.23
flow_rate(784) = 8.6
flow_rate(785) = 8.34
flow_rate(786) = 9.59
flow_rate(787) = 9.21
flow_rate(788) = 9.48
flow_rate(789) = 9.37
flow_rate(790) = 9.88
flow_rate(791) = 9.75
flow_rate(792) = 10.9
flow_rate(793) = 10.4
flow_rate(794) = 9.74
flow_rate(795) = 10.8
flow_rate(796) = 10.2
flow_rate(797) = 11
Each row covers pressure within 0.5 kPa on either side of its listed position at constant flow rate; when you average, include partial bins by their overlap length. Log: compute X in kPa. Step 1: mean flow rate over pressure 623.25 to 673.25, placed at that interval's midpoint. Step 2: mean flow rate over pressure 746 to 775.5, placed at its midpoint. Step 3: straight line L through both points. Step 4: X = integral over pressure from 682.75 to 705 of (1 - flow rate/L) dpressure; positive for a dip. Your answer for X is -2.1 kPa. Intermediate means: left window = 11.2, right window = 8.02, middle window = 10.8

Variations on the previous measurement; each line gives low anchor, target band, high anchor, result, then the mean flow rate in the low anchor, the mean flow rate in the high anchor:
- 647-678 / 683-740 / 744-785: -4.4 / 10.6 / 7.98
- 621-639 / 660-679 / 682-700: 0.6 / 12.6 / 10.8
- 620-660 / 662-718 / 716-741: -2.1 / 11.4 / 9.43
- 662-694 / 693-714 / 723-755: -0.1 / 11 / 9.6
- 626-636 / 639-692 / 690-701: 4.0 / 12.5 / 10.8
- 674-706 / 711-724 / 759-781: 0.1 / 10.9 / 6.93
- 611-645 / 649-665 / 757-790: 1.0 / 12.3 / 7.53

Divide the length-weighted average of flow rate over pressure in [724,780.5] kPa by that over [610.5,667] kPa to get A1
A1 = 0.74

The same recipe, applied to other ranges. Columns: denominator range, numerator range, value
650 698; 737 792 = 0.77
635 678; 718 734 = 0.86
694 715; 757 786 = 0.70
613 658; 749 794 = 0.70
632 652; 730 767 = 0.86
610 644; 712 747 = 0.77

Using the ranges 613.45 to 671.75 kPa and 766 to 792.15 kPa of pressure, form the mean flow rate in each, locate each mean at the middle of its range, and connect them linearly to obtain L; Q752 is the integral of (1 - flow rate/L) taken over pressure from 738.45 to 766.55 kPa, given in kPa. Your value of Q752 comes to -1.88 kPa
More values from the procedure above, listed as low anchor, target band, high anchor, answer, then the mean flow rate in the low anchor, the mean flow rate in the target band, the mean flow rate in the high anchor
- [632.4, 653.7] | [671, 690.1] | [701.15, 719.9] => -1.4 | 10.6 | 11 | 9.93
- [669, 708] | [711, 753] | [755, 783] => -3.4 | 10.9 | 9.58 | 7.24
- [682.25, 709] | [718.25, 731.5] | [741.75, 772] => 0.7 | 10.7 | 9.18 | 8.47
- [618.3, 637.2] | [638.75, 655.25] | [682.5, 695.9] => 2.7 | 12.6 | 10.1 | 10.9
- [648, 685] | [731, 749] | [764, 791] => -2.6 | 10.7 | 9.85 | 7.52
